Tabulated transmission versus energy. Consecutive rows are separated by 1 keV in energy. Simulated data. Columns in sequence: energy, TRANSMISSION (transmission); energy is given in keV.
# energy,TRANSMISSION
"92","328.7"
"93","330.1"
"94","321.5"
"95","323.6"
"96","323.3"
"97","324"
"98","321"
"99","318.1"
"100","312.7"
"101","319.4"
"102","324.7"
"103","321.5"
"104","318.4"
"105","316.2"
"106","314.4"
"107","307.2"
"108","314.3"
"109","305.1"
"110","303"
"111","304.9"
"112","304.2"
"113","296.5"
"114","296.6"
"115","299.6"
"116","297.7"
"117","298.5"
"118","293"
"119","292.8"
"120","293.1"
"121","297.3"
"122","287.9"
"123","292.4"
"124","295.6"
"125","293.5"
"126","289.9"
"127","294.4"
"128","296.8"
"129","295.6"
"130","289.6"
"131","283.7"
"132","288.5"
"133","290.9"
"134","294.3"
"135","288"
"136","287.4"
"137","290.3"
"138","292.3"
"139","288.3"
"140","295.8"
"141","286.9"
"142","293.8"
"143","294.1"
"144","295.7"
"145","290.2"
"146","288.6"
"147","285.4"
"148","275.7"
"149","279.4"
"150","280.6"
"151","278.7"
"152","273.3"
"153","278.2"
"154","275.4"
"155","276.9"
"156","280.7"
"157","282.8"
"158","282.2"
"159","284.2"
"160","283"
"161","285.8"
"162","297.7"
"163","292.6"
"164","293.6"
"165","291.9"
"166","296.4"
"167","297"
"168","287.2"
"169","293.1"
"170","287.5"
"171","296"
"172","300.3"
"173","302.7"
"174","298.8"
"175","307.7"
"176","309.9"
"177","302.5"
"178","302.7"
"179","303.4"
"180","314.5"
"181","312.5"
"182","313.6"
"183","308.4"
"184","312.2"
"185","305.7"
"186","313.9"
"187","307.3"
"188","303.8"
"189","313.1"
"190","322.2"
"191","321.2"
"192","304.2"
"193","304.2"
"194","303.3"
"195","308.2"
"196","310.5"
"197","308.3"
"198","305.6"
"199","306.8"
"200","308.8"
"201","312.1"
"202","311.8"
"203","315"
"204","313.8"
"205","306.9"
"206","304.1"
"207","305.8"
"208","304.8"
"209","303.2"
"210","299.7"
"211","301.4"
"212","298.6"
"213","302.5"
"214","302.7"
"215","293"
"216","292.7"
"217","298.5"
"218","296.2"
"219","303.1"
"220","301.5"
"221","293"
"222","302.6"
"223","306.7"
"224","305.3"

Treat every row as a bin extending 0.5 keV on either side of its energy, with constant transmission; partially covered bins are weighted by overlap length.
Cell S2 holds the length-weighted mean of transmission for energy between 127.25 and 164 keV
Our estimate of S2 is 287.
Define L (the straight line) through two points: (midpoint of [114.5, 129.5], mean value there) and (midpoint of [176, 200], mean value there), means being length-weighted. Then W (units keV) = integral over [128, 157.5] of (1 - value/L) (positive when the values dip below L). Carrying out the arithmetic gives 1.25 keV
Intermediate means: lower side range 295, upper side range 309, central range 286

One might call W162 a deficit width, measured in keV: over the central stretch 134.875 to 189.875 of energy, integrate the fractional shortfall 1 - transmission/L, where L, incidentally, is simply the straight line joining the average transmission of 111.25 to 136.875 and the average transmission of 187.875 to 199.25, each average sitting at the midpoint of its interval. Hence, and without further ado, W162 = 1.5 keV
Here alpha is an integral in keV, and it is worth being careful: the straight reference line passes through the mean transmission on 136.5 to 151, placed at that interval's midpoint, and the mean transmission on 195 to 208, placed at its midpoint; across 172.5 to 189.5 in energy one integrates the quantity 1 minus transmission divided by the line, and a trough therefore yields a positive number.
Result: -0.36 keV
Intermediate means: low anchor 288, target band 308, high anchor 309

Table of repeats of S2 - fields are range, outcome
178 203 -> 310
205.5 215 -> 302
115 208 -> 297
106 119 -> 302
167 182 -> 302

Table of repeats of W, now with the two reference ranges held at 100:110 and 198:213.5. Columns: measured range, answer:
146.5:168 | 1.8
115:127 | 0.7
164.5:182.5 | 0.5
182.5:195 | -0.1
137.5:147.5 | 0.7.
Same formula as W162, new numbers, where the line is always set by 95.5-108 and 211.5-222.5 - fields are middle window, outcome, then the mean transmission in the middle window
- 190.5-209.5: -0.4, 308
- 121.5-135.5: 1.0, 292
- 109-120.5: 0.6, 298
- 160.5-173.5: 0.6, 294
